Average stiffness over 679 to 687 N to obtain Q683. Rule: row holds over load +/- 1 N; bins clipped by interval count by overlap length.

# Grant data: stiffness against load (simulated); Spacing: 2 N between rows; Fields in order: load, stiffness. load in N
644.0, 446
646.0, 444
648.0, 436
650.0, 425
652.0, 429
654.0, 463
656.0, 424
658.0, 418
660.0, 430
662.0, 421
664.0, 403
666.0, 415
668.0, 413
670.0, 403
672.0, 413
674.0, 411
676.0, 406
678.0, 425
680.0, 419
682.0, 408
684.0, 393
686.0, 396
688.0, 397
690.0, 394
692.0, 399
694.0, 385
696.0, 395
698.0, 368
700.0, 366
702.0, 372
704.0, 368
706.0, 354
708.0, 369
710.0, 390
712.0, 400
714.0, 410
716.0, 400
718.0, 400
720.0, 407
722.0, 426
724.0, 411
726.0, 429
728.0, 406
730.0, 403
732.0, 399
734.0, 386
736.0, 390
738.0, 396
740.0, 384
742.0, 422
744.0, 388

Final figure 404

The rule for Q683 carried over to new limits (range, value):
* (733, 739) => 391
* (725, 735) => 405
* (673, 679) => 414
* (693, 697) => 390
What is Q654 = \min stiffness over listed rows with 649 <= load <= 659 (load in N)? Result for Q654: 418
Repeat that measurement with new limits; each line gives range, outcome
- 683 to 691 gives 393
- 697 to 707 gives 354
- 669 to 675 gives 403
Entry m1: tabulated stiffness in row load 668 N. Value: 413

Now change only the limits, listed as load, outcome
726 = 429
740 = 384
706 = 354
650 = 425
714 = 410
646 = 444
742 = 422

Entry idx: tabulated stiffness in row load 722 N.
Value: 426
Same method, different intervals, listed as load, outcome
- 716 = 400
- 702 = 372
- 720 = 407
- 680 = 419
